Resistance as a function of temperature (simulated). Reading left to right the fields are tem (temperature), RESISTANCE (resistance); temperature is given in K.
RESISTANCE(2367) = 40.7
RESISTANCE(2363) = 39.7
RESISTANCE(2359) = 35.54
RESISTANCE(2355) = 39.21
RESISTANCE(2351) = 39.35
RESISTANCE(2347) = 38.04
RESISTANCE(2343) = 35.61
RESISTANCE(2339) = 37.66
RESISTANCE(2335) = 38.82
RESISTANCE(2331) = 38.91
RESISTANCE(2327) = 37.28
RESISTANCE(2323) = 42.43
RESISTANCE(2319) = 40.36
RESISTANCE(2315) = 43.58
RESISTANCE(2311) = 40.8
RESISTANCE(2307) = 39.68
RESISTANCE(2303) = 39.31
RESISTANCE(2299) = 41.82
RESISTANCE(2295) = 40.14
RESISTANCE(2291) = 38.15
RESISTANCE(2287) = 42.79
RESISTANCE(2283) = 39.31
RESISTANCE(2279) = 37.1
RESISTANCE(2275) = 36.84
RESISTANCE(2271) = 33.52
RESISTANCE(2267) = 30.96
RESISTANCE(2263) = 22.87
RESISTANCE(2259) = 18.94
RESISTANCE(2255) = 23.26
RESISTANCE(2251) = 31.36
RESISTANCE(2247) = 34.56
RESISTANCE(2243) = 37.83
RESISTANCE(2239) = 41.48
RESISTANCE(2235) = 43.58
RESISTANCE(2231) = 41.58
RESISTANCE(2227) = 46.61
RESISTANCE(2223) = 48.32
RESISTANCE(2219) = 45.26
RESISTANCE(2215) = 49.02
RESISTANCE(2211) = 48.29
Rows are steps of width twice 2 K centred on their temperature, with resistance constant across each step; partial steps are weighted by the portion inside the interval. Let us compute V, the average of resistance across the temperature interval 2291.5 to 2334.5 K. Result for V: 40.3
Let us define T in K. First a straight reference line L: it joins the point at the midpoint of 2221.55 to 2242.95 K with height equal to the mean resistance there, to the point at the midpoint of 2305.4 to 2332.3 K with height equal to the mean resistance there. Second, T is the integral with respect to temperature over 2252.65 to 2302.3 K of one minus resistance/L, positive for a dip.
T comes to 9.4 K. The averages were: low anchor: 43.6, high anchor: 40.5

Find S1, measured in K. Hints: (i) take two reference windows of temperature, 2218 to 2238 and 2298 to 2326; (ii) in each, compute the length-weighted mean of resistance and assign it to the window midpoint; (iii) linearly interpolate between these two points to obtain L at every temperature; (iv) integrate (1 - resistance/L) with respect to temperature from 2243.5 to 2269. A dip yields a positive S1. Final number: 9.34 K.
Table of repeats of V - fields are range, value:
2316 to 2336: 39.8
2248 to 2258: 27.2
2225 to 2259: 36.4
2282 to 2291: 40.6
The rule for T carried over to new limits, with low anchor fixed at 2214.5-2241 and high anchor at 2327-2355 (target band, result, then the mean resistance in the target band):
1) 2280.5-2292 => 0.3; 40.1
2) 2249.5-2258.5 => 3.7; 25.7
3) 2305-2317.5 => -0.5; 41.3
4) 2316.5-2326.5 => -0.4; 40.9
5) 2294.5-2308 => 0.1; 40.3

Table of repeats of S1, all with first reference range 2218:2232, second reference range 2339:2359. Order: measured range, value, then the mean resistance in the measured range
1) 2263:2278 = 3.6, 32.5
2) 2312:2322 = -0.5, 41.9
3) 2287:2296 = 0.4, 39.8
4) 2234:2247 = 1.4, 39.8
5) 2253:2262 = 4.6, 21.3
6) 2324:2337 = 0.1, 38.7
